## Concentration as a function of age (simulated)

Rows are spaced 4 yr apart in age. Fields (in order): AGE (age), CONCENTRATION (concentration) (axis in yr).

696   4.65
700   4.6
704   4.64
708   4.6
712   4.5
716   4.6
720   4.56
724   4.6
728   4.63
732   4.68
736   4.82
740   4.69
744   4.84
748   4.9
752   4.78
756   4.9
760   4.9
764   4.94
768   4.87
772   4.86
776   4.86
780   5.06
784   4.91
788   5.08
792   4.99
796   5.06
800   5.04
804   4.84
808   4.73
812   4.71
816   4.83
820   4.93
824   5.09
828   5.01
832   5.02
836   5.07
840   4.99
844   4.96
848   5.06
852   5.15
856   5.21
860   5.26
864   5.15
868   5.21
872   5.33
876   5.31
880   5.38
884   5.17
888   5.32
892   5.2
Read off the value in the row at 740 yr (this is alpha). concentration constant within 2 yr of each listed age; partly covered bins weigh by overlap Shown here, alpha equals 4.69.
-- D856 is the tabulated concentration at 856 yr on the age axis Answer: 5.21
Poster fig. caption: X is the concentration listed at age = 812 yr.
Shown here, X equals 4.71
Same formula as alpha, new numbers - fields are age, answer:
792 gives 4.99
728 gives 4.63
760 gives 4.9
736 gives 4.82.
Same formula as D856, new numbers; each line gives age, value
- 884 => 5.17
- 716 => 4.6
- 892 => 5.2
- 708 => 4.6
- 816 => 4.83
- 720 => 4.56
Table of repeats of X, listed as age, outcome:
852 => 5.15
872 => 5.33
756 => 4.9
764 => 4.94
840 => 4.99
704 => 4.64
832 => 5.02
